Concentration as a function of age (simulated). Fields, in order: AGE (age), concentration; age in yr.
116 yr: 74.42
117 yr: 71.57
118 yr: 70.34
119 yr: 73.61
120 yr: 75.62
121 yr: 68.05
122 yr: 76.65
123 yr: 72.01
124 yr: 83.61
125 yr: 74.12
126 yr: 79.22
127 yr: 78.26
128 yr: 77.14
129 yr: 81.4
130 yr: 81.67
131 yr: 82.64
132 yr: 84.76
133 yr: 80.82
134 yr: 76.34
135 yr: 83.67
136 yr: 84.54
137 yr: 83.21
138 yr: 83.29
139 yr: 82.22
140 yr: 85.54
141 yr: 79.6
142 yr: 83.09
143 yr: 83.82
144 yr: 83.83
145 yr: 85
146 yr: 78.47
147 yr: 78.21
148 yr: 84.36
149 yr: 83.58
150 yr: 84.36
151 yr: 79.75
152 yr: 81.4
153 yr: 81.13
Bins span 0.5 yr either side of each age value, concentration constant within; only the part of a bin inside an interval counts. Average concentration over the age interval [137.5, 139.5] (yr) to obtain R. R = 82.8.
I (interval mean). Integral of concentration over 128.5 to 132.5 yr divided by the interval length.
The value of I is 82.6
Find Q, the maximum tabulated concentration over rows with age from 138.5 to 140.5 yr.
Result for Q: 85.54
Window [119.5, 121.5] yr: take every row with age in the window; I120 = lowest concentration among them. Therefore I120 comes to 68.05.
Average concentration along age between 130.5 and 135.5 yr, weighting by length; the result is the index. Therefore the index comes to 81.6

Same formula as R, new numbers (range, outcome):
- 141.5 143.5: 83.5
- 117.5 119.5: 72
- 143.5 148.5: 82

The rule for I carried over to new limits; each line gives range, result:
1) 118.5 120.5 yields 74.6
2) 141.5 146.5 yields 82.8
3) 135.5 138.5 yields 83.7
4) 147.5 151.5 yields 83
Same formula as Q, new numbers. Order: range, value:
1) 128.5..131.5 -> 82.64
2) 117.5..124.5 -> 83.61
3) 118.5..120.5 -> 75.62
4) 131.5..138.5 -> 84.76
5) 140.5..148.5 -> 85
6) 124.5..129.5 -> 81.4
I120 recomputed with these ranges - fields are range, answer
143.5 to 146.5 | 78.47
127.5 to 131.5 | 77.14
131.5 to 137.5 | 76.34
